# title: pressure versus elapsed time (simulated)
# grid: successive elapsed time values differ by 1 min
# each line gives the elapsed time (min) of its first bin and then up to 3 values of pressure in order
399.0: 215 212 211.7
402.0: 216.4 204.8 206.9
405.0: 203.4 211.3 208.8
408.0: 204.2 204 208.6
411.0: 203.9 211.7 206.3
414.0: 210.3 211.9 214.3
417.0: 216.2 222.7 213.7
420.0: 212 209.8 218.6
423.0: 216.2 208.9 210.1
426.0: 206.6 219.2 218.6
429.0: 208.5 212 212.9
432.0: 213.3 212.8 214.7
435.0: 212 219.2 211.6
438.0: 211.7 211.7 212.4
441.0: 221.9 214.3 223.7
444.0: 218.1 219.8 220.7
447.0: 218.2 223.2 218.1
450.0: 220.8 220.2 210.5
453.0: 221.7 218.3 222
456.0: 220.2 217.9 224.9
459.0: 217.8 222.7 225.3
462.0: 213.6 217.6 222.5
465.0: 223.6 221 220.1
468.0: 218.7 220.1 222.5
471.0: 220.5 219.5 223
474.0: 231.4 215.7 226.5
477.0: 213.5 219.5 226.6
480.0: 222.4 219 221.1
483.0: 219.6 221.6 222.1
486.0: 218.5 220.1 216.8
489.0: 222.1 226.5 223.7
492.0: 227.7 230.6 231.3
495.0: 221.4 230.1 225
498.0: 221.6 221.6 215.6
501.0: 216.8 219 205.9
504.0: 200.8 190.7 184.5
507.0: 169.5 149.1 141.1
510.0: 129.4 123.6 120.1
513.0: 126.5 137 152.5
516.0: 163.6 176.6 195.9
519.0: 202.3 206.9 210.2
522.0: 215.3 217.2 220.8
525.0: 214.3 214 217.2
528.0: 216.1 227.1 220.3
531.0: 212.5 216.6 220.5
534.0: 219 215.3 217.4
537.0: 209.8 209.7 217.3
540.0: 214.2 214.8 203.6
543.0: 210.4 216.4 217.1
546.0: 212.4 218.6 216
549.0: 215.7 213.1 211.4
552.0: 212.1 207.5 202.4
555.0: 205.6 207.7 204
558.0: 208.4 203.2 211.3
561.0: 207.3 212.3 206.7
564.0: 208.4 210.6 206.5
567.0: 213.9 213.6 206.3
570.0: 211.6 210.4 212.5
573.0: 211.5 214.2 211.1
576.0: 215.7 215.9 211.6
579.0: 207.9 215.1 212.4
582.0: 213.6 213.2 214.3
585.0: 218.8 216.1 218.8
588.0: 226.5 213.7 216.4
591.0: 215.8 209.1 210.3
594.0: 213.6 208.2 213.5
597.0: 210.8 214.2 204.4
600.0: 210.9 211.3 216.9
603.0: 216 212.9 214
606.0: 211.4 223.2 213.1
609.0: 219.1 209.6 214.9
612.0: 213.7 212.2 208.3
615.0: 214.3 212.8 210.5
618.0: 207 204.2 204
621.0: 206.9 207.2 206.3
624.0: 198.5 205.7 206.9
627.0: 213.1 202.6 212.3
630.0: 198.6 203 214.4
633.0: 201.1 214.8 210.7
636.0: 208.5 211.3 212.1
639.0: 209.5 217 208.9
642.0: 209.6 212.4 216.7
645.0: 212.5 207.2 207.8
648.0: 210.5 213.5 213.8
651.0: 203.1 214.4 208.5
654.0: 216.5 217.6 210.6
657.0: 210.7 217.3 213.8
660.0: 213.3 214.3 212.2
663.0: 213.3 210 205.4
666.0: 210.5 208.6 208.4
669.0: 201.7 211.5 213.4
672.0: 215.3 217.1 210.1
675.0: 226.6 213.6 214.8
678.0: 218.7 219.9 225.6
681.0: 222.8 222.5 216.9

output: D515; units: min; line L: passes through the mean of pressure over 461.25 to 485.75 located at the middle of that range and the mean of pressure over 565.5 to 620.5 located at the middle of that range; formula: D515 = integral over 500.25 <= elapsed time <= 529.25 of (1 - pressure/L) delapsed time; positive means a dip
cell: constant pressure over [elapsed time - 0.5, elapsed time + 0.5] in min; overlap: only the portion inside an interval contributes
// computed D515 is 4.42 min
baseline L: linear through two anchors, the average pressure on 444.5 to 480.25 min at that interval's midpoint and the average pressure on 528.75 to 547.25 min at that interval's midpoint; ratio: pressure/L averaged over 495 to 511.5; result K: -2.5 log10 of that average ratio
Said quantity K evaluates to 0.14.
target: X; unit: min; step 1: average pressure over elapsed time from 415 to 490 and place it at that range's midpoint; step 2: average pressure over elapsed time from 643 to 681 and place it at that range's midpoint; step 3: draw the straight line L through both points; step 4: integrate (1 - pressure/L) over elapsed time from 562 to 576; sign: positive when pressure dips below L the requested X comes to 0.3 min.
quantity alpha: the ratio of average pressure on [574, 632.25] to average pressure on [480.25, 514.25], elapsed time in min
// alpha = 1.1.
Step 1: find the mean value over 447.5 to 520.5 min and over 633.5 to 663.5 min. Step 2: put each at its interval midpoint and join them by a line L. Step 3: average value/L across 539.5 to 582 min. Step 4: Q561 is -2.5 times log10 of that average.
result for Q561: -0.01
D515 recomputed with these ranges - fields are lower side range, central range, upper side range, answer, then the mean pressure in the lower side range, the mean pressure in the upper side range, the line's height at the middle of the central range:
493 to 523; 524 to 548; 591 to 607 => -2.5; 188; 212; 195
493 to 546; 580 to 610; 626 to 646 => -1.1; 200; 210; 206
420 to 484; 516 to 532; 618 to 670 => 0.4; 218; 210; 215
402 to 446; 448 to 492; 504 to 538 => -4.1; 213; 190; 202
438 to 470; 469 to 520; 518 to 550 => 3.5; 219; 214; 217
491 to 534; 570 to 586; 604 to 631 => -0.7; 197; 210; 205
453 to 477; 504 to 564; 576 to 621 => 4.9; 221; 213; 217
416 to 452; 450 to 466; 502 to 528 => -1.2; 215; 181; 205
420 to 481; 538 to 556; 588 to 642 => 0.1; 218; 211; 214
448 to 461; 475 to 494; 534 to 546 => -0.4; 220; 213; 218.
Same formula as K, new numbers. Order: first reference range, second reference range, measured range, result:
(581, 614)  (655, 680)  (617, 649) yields 0.03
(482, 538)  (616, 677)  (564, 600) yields -0.03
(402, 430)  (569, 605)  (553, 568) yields 0.03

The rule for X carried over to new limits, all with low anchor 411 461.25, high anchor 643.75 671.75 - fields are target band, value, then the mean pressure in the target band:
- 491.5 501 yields -0.4 min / 225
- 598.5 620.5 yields 0.0 min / 212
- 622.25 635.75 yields 0.3 min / 207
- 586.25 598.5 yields -0.1 min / 214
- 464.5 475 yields -0.3 min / 222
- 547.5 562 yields 0.3 min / 209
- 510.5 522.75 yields 2.5 min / 170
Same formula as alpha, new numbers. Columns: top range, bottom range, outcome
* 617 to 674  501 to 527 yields 1.16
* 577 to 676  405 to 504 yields 0.97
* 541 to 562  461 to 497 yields 0.95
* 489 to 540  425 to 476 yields 0.92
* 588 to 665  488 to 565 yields 1.04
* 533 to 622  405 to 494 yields 0.98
